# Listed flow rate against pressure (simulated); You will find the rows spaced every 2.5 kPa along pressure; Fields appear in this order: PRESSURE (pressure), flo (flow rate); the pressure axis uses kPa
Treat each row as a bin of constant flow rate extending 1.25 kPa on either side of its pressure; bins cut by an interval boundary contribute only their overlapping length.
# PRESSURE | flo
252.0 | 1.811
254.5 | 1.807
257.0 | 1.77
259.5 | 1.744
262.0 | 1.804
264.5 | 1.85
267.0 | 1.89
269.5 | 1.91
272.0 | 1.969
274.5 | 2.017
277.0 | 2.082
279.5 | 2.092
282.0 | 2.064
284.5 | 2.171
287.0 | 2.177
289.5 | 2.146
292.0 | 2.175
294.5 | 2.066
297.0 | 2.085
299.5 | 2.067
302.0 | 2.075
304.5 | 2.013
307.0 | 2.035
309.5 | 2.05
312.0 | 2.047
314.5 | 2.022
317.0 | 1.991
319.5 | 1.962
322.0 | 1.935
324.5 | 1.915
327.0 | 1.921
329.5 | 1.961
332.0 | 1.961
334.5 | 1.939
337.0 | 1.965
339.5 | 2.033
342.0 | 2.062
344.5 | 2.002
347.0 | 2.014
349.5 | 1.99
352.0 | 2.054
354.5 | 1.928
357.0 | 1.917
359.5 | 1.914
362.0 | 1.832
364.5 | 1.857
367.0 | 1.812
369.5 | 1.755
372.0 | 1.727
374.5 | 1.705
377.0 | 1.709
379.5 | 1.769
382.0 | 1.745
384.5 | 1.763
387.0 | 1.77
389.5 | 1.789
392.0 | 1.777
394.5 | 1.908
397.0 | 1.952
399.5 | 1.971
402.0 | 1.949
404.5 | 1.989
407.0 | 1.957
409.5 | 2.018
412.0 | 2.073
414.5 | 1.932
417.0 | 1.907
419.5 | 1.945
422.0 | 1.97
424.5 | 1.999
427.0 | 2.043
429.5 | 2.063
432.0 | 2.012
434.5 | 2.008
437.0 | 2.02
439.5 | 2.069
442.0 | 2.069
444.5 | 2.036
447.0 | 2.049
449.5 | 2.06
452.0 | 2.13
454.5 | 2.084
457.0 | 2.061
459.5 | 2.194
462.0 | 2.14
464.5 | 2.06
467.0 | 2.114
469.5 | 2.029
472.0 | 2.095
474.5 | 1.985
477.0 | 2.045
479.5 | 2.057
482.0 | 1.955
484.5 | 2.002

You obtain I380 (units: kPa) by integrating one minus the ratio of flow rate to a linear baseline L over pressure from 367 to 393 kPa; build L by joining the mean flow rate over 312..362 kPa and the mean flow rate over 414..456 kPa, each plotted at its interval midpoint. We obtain 3.1 kPa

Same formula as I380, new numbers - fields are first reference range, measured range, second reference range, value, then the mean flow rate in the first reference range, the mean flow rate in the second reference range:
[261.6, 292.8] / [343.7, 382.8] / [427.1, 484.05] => 3.57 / 2.03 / 2.06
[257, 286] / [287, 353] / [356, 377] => -4.95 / 1.96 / 1.81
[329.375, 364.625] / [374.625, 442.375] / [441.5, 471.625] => 3.57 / 1.97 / 2.09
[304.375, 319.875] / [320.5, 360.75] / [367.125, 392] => -1.34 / 2.02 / 1.75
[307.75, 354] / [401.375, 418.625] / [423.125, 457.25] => 0.49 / 1.99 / 2.05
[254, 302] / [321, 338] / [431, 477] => 0.65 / 2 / 2.07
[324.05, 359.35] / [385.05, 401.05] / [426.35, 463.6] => 1.30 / 1.98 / 2.07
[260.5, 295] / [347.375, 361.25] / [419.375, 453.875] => 0.50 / 2.03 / 2.04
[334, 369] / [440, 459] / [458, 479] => -0.14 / 1.95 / 2.08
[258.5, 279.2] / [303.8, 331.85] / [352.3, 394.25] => -1.79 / 1.92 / 1.81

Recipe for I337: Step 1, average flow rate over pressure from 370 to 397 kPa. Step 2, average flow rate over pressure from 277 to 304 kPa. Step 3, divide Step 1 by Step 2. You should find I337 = 0.84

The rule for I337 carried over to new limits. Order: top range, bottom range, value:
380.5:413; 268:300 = 0.91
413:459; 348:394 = 1.11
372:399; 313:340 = 0.91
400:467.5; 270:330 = 1.00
